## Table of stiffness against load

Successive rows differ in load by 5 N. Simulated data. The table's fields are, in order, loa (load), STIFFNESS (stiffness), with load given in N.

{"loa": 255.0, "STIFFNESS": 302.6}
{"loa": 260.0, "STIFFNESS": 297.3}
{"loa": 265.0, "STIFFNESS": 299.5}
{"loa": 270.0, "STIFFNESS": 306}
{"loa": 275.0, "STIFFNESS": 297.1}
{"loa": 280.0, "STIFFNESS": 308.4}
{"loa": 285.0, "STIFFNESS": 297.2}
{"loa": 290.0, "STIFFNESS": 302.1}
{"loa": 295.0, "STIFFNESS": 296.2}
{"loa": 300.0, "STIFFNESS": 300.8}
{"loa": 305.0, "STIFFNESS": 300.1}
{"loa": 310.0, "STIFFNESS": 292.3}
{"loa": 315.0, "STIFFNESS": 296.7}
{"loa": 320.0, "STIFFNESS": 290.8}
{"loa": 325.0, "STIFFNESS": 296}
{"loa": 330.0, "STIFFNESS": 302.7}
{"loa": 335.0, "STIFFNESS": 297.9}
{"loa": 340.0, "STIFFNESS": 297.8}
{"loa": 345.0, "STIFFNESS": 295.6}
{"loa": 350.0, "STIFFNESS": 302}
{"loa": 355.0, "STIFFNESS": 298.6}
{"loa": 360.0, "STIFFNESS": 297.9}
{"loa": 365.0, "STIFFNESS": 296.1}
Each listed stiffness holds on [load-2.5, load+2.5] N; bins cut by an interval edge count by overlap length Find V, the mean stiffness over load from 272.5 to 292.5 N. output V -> 301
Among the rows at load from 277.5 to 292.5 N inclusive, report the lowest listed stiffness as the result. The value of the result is 297.2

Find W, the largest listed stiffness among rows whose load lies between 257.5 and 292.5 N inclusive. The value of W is 308.4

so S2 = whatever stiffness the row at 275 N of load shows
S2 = 297.1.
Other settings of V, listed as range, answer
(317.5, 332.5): 296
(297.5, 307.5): 300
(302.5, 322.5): 295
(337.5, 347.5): 297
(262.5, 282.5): 303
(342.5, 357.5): 299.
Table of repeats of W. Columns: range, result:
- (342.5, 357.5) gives 302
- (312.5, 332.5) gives 302.7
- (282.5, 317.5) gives 302.1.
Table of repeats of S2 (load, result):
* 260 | 297.3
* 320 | 290.8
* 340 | 297.8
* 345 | 295.6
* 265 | 299.5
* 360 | 297.9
